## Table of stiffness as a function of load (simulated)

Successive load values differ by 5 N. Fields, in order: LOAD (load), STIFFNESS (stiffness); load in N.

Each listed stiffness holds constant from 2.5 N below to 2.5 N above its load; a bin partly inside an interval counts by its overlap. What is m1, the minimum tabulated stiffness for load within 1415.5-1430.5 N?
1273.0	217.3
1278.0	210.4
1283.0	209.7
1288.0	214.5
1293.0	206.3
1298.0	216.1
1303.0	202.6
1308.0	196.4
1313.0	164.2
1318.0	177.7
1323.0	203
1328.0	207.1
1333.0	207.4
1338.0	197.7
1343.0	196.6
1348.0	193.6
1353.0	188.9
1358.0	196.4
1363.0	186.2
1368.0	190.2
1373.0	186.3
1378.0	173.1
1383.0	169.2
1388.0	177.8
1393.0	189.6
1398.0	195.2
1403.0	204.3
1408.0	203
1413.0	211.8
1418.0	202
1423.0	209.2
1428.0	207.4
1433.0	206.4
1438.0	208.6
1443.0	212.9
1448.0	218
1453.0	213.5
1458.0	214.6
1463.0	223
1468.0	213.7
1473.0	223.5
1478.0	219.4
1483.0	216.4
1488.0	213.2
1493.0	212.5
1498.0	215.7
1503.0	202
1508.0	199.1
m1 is 202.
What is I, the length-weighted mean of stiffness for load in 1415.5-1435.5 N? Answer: 206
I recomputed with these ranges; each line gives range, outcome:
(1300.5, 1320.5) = 185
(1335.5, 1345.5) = 197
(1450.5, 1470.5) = 216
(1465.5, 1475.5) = 219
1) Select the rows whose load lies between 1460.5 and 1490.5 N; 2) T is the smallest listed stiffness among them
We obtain 213.2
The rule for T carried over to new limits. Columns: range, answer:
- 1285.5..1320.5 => 164.2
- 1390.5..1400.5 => 189.6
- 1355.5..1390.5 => 169.2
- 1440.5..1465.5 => 212.9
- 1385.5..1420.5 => 177.8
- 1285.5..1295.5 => 206.3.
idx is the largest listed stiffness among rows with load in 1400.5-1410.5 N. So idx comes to 204.3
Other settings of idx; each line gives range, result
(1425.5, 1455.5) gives 218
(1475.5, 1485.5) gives 219.4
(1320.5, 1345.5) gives 207.4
